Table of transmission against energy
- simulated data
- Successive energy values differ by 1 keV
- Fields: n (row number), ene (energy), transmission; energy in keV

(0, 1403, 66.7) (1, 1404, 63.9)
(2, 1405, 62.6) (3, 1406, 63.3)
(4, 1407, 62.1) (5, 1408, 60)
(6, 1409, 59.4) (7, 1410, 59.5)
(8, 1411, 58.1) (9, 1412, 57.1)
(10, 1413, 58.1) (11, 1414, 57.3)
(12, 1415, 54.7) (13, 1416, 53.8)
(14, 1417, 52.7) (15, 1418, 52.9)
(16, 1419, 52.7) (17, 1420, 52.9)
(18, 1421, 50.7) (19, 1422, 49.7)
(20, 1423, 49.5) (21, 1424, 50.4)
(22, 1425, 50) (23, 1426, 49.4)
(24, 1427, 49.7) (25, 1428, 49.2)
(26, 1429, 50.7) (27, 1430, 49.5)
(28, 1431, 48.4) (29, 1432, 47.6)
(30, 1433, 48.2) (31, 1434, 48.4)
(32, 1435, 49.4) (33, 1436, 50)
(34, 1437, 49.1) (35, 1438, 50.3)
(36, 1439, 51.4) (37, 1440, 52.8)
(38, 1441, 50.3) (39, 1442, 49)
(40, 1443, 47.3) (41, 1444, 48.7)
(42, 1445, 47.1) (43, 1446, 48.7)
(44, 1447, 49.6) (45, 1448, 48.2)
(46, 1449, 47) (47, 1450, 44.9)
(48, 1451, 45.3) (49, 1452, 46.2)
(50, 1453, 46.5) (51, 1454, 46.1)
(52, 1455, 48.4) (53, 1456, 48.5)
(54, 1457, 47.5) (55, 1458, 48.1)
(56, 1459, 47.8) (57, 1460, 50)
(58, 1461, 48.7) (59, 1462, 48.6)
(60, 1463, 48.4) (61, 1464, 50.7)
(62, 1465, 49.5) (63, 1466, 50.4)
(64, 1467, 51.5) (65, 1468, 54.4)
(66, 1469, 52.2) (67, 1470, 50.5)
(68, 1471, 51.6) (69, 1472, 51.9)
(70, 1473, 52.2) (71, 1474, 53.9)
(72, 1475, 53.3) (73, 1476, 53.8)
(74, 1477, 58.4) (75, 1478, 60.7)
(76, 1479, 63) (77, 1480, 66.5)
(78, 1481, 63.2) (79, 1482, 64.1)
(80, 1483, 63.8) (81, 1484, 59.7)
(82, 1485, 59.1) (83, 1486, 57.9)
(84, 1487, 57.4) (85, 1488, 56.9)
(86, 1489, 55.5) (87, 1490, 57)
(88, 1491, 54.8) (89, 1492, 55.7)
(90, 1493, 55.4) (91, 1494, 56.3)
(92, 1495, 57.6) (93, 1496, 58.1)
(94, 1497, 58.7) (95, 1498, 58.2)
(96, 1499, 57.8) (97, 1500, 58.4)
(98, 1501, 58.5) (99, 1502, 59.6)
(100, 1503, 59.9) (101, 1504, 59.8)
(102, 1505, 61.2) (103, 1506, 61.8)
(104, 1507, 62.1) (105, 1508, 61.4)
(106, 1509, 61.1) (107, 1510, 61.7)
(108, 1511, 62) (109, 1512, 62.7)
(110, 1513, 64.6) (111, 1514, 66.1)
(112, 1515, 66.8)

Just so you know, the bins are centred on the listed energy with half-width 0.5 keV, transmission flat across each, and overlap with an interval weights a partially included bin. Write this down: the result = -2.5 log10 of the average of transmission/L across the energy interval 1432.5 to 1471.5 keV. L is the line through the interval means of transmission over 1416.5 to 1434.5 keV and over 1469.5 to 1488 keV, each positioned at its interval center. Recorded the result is 0.104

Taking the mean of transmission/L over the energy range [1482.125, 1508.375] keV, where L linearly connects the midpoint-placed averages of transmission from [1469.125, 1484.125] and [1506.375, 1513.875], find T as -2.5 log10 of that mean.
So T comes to 0.03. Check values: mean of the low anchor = 57.6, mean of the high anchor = 62.4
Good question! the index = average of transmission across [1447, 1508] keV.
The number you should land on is 54.6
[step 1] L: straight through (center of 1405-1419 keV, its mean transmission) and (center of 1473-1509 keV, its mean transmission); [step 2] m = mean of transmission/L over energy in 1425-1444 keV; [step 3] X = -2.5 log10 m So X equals 0.17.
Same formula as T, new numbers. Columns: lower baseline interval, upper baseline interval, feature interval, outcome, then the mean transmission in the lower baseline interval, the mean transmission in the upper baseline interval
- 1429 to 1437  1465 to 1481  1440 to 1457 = 0.08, 48.9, 55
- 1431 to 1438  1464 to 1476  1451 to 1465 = 0.06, 48.9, 52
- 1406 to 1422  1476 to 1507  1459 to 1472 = 0.15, 56.2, 59.1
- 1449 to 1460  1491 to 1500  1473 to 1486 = -0.12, 47.1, 57.2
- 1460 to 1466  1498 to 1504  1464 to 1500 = -0.05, 49.4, 58.9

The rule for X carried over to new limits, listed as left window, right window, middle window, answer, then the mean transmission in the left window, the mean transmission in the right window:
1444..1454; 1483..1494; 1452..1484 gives -0.020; 47.1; 57.2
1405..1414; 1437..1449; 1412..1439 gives 0.075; 59.7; 49.3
